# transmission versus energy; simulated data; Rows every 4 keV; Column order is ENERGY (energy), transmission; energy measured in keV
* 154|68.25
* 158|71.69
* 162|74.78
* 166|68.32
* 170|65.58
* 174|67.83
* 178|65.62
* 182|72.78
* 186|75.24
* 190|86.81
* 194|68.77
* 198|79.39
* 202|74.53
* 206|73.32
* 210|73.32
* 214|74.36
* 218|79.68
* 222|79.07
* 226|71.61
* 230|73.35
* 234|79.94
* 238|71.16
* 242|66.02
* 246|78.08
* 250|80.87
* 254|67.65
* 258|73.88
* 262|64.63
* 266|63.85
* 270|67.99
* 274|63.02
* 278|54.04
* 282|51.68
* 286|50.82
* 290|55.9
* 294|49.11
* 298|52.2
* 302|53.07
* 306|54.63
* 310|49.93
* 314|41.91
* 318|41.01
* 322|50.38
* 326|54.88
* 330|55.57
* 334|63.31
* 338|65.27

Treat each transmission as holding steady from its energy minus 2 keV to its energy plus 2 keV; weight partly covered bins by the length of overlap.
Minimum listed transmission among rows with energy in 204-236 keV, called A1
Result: 71.61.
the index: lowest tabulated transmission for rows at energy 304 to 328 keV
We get 41.01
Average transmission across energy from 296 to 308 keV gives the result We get 53.3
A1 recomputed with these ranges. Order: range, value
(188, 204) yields 68.77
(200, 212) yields 73.32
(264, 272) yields 63.85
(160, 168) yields 68.32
